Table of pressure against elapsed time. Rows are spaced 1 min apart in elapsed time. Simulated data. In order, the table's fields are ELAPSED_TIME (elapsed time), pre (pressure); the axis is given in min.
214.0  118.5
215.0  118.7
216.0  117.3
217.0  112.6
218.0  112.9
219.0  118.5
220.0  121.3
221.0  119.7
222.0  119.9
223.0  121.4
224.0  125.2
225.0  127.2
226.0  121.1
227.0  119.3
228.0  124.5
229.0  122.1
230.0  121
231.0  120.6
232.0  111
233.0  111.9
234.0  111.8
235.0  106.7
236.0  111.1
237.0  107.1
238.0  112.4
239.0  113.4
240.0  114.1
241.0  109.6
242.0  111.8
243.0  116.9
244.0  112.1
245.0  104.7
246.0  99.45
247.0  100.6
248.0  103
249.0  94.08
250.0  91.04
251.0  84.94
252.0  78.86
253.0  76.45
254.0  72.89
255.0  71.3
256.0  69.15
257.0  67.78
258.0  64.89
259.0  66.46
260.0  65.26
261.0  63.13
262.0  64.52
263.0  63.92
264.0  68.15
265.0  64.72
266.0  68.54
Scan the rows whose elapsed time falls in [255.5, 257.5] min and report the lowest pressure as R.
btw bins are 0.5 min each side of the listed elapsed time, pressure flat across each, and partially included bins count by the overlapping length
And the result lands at 67.78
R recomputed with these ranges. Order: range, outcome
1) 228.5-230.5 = 121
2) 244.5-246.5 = 99.45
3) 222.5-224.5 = 121.4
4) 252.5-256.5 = 69.15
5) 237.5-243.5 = 109.6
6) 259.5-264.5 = 63.13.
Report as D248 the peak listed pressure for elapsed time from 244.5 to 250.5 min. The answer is 104.7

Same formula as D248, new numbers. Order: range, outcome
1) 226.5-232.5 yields 124.5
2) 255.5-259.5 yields 69.15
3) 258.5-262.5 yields 66.46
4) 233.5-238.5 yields 112.4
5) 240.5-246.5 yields 116.9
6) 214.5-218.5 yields 118.7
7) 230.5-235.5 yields 120.6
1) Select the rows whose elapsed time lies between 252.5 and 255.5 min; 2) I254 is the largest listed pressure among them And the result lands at 76.45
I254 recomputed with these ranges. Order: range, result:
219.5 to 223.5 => 121.4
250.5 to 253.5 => 84.94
